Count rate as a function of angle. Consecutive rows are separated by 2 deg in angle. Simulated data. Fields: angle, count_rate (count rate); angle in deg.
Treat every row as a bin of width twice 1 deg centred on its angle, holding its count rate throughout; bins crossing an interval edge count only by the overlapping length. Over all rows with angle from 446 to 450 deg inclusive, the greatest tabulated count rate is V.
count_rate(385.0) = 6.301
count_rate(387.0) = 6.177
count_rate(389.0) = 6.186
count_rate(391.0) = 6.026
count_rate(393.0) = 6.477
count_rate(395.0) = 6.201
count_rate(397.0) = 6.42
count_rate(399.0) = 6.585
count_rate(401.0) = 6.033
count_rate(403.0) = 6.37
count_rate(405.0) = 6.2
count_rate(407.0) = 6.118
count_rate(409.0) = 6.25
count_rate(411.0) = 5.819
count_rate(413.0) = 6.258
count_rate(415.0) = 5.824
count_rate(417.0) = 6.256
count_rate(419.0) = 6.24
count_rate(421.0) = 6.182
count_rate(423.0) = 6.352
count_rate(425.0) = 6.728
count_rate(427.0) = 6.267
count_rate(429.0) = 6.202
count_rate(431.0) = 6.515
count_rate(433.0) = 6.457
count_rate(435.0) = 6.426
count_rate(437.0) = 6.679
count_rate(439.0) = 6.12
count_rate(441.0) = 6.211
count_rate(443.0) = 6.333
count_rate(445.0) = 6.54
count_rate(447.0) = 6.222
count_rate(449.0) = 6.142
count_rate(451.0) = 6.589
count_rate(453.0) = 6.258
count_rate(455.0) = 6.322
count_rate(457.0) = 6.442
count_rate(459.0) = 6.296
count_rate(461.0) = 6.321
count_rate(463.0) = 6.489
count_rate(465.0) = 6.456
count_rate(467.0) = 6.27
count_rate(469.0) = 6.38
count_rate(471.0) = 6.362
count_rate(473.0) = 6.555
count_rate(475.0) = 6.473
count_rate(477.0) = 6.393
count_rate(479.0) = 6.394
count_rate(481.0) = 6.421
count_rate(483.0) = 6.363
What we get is 6.222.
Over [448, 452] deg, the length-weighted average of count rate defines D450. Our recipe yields 6.37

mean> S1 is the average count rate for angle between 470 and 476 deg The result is 6.46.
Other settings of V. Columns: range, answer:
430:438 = 6.679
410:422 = 6.258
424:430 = 6.728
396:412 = 6.585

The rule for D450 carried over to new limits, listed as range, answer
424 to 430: 6.4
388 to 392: 6.11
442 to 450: 6.31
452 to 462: 6.33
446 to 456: 6.31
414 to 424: 6.17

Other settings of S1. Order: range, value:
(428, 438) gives 6.46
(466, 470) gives 6.32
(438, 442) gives 6.17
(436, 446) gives 6.38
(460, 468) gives 6.38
